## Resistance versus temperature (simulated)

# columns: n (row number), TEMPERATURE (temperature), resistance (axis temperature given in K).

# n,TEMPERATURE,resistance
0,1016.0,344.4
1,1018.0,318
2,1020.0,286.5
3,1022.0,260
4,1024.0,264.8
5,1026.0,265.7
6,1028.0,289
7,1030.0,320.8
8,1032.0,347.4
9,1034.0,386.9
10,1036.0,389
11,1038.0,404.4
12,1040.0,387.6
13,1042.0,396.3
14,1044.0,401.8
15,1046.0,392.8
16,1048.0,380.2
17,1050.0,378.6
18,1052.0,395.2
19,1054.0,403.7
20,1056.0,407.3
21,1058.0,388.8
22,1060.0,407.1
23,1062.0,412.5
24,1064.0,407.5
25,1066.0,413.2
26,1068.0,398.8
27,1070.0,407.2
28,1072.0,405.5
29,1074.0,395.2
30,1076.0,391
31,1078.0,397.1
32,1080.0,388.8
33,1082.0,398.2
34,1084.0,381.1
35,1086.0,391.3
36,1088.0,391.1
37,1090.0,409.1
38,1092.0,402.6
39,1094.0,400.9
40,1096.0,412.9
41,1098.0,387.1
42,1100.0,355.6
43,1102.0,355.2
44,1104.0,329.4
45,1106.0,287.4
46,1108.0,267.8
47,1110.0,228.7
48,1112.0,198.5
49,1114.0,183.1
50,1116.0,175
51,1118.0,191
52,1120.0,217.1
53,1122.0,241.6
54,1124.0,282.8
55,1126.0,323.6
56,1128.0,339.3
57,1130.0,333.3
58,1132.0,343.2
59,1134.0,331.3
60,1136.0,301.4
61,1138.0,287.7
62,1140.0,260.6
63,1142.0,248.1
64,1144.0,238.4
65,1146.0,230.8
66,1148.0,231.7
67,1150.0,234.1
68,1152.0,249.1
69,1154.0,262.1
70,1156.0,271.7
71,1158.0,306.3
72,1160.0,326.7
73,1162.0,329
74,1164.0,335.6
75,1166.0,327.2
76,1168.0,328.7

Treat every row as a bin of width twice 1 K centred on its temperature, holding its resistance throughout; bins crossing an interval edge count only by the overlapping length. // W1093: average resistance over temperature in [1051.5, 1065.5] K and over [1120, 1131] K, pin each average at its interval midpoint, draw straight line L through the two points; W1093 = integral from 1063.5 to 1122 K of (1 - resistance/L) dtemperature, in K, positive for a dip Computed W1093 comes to 1.8 K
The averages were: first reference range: 404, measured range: 341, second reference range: 296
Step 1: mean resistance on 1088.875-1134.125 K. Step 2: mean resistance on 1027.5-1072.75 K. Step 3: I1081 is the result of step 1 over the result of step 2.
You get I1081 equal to 0.8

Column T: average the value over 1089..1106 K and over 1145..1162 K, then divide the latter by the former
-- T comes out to 0.71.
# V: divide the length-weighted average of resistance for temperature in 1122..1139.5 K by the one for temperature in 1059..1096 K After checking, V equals 0.78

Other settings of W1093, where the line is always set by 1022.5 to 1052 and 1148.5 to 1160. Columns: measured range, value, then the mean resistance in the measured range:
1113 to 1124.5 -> 3.2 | 212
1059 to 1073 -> -3.0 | 407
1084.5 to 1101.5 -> -4.2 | 392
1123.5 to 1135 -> -1.6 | 327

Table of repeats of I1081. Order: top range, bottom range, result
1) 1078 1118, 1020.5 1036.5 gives 1.06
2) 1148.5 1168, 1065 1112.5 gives 0.80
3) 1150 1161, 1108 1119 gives 1.38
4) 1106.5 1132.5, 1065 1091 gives 0.64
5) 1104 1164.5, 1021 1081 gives 0.72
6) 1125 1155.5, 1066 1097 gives 0.70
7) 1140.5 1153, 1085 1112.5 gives 0.69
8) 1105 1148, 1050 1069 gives 0.65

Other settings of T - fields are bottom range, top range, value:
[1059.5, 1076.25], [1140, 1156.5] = 0.61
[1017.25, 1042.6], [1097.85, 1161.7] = 0.83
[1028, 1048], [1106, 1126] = 0.61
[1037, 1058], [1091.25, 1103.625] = 0.97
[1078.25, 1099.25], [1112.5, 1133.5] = 0.66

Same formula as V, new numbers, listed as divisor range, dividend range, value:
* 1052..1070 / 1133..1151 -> 0.65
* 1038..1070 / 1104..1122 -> 0.57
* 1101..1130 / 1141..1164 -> 1.03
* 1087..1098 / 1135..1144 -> 0.67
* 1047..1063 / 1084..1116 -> 0.83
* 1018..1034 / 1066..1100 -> 1.33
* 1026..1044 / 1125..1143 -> 0.85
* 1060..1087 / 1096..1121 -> 0.68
